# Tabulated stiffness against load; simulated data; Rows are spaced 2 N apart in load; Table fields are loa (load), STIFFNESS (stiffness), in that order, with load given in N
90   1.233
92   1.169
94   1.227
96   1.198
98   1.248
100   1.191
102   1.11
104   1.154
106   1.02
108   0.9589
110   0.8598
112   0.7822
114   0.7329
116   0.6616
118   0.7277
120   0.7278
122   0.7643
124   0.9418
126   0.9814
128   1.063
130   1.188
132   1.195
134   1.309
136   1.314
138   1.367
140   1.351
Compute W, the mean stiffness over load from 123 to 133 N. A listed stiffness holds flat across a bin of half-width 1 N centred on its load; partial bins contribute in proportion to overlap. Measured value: 1.07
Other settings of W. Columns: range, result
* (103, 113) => 0.955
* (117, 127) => 0.829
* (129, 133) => 1.19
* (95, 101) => 1.21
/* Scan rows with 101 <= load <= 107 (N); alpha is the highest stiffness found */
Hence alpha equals 1.154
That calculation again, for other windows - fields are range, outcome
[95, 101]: 1.248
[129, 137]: 1.314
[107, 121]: 0.9589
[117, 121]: 0.7278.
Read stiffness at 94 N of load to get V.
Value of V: 1.227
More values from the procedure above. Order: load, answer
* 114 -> 0.7329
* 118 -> 0.7277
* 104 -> 1.154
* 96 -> 1.198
